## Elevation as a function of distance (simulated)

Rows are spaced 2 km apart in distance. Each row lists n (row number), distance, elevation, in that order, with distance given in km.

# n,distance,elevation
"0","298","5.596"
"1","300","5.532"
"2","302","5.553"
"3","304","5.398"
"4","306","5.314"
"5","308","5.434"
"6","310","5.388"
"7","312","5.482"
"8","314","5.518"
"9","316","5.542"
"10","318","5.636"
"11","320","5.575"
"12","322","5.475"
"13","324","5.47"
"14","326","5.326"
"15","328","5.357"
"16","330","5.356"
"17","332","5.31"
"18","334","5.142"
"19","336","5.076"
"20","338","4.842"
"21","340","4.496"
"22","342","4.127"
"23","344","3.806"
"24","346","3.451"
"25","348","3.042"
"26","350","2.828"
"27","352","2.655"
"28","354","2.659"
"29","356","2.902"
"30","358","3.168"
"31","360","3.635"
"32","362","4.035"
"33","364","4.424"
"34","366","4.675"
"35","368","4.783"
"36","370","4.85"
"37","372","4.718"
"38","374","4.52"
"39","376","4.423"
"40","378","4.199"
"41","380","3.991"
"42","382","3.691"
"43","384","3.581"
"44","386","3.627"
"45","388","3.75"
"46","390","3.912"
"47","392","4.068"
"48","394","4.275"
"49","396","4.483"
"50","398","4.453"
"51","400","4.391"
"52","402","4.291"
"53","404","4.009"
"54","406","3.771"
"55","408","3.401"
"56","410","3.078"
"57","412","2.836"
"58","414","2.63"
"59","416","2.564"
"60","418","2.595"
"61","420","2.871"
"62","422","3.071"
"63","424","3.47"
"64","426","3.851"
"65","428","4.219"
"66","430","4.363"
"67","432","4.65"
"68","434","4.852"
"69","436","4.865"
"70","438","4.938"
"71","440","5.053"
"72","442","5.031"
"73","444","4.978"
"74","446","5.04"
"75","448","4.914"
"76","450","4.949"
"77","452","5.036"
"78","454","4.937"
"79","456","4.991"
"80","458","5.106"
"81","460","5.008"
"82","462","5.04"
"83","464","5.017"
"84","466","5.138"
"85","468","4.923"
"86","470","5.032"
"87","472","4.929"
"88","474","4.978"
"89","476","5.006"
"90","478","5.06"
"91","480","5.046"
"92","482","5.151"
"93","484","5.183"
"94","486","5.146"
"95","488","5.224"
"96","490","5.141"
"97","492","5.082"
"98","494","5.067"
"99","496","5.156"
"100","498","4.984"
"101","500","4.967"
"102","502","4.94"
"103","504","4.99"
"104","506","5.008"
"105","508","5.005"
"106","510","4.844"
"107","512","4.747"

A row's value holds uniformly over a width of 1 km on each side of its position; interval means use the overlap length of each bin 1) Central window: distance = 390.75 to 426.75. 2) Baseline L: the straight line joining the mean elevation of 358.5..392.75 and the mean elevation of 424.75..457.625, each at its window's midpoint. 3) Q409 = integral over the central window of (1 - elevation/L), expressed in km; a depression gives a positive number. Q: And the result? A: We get 7.2 km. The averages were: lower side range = 4.16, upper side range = 4.79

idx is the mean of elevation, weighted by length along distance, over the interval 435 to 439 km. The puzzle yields 4.9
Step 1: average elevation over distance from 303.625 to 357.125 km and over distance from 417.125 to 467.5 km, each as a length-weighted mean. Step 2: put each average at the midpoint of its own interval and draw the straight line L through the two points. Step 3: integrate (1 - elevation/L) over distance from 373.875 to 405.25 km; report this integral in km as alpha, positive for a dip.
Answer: 3.6 km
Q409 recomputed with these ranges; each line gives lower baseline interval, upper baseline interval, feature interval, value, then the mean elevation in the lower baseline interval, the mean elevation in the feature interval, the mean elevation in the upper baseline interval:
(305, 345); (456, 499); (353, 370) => 4.31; 5.18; 3.85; 5.07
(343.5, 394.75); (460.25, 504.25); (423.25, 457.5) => -0.90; 3.83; 4.73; 5.05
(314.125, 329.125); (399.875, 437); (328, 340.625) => 0.41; 5.48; 5.08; 3.66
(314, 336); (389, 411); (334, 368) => 7.69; 5.41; 3.81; 4.01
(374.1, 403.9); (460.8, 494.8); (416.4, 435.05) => 3.19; 4.09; 3.74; 5.07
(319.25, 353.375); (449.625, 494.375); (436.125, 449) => -0.12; 4.52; 4.98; 5.05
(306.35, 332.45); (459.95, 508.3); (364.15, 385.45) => 3.95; 5.45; 4.33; 5.05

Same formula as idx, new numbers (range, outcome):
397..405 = 4.29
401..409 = 3.87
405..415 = 3.14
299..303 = 5.54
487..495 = 5.13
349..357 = 2.76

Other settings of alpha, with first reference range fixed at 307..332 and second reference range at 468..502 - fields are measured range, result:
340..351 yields 3.8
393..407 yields 2.7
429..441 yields 0.9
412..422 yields 4.8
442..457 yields 0.5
